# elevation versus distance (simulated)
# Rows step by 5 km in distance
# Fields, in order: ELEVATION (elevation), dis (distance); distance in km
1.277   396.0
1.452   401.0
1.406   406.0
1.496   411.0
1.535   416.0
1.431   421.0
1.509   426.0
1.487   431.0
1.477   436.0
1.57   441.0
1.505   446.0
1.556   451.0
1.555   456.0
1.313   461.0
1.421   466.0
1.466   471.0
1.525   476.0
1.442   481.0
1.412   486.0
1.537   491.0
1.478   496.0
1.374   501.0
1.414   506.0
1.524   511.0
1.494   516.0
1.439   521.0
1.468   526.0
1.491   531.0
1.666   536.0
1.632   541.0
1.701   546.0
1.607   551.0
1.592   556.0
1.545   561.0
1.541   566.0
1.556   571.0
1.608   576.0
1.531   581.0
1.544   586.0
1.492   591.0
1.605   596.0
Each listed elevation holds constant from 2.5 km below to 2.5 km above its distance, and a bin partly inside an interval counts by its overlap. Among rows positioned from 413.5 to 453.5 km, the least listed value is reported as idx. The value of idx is 1.431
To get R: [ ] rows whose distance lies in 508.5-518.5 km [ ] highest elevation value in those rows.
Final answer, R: 1.524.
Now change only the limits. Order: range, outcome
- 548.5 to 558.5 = 1.607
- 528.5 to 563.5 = 1.701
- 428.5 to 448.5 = 1.57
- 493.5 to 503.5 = 1.478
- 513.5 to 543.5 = 1.666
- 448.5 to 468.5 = 1.556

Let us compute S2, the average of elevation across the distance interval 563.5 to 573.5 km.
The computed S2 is 1.55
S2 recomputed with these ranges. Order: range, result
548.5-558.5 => 1.6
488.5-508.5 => 1.45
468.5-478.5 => 1.5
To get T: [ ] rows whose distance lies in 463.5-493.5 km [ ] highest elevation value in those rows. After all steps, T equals 1.537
